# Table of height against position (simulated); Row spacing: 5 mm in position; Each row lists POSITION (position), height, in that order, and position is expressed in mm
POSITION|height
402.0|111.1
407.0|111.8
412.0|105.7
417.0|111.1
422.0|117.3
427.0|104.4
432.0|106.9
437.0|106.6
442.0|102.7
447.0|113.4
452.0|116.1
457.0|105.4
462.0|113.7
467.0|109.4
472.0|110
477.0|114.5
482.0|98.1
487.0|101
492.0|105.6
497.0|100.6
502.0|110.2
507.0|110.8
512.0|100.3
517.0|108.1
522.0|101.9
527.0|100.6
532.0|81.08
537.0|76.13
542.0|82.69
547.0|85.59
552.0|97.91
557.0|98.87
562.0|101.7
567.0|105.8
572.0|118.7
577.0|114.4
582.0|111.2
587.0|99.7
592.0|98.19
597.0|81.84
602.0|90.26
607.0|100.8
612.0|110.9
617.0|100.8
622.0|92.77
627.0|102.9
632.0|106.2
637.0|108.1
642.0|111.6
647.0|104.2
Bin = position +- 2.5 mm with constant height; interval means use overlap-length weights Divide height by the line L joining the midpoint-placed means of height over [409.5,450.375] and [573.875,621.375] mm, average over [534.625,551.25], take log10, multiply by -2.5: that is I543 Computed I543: 0.23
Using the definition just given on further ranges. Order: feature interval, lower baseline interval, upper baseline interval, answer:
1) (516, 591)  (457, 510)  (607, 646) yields 0.08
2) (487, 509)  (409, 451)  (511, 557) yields -0.08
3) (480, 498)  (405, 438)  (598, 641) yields 0.05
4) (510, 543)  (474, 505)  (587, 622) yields 0.10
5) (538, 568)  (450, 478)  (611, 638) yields 0.14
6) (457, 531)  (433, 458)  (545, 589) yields 0.01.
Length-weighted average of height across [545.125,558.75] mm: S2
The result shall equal 94.3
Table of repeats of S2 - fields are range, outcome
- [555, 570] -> 103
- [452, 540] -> 103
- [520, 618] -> 97.9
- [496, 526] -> 105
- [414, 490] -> 109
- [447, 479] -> 112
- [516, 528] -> 103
